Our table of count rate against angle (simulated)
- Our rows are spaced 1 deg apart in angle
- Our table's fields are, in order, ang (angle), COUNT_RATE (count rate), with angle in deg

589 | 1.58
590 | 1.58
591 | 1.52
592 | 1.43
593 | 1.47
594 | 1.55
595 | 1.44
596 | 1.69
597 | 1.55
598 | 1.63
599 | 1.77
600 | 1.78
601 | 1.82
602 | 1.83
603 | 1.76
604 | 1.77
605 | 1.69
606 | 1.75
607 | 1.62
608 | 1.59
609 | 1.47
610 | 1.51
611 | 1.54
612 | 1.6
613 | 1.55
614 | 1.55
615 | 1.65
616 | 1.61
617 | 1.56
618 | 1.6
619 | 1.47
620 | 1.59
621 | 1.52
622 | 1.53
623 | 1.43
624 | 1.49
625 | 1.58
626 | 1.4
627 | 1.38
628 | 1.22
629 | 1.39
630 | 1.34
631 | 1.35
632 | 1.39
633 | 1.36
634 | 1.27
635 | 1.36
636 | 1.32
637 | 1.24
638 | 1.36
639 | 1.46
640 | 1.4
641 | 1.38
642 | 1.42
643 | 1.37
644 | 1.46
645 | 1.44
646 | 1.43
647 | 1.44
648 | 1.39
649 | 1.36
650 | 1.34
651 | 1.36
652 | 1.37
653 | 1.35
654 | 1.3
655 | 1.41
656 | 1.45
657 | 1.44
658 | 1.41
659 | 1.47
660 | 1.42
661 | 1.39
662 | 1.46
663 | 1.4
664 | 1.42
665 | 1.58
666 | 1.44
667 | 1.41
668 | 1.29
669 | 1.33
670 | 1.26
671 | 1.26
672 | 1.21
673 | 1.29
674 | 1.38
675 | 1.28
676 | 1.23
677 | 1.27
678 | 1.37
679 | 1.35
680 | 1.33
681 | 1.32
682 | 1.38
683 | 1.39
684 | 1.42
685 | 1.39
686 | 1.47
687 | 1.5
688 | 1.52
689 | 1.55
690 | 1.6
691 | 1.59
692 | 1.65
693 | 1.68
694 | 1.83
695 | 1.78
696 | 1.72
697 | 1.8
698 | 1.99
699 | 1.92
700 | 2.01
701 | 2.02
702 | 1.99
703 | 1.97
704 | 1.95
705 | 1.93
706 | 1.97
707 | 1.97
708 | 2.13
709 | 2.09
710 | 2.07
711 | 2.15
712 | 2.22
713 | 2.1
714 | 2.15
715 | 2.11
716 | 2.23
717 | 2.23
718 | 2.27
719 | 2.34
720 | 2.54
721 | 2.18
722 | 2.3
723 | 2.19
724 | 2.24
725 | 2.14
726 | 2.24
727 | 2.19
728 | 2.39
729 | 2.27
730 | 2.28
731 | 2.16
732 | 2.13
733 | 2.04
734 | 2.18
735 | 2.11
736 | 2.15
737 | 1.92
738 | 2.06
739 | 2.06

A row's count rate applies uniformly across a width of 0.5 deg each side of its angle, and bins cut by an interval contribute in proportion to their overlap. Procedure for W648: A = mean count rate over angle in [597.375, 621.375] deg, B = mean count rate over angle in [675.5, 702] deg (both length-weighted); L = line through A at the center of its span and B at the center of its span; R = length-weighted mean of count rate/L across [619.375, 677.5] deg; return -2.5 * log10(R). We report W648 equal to 0.17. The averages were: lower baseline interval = 1.63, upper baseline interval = 1.59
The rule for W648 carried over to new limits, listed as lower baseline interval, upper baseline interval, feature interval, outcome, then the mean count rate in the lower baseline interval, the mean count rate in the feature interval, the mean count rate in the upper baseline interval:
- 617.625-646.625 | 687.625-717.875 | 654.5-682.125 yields 0.222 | 1.41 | 1.37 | 1.94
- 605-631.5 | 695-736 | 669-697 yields 0.306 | 1.51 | 1.45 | 2.12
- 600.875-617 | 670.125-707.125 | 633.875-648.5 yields 0.170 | 1.64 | 1.39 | 1.59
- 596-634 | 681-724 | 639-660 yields 0.206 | 1.56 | 1.4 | 1.91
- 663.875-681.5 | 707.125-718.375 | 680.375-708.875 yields 0.034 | 1.33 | 1.73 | 2.15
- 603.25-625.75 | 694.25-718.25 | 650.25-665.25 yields 0.258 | 1.58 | 1.41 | 2.03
